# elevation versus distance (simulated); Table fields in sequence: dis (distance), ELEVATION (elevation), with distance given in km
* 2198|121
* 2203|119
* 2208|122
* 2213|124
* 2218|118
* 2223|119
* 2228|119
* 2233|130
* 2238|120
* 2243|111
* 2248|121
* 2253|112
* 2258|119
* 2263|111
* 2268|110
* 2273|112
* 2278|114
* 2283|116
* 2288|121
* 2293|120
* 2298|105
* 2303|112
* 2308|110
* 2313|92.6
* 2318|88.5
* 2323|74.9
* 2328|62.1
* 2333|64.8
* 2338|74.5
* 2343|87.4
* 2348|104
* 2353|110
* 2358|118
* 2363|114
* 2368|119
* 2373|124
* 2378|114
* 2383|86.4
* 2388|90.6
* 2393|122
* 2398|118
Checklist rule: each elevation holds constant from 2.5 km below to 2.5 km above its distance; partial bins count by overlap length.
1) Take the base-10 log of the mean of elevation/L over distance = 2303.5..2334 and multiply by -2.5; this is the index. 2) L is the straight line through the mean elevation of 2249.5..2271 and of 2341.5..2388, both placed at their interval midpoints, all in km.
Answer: 0.28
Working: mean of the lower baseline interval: 113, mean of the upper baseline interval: 108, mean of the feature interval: 85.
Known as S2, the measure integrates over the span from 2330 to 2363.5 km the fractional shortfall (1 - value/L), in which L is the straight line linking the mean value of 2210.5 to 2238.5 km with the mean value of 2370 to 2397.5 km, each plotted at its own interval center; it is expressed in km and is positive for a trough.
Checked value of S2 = 5.1 km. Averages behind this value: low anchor 122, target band 94.5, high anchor 108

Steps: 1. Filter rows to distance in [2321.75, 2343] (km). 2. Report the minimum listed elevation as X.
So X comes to 62.1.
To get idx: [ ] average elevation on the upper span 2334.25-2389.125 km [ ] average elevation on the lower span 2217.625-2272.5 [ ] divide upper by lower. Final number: 0.88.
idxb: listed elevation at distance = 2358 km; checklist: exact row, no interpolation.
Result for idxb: 118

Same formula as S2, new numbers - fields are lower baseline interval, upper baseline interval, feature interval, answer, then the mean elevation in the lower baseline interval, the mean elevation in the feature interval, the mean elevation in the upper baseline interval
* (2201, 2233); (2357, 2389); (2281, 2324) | 3.6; 121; 105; 110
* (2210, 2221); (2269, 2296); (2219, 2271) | 0.7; 121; 117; 116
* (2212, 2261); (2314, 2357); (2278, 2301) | -3.3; 119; 115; 84.8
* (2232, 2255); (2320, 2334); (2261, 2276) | -1.2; 118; 111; 68.3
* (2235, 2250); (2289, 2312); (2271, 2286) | -0.1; 118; 114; 111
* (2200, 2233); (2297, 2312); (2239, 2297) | -1.0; 121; 115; 108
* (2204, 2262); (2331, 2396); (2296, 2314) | 0.7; 119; 106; 103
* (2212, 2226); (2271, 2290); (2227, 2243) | -0.4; 120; 122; 116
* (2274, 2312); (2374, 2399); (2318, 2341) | 8.1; 113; 71.6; 107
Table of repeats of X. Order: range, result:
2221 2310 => 105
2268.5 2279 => 112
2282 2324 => 74.9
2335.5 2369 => 74.5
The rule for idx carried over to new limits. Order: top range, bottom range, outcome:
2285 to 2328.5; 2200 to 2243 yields 0.83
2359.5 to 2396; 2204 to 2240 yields 0.91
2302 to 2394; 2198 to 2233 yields 0.81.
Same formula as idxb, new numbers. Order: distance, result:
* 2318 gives 88.5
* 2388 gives 90.6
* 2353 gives 110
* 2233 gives 130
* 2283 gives 116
